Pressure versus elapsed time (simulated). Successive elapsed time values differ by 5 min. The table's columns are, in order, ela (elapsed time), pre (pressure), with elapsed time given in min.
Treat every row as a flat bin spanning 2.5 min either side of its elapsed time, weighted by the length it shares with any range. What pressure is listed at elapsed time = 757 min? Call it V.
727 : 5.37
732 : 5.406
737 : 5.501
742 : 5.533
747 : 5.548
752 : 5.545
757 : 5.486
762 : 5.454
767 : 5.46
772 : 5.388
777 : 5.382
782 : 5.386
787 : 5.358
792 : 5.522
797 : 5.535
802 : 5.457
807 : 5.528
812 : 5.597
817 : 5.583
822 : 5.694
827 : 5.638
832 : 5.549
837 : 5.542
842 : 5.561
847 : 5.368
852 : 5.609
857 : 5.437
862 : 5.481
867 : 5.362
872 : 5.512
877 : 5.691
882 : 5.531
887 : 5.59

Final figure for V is 5.486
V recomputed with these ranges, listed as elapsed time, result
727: 5.37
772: 5.388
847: 5.368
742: 5.533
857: 5.437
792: 5.522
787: 5.358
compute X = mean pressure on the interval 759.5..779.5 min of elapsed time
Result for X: 5.42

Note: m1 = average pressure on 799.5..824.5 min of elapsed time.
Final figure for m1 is 5.57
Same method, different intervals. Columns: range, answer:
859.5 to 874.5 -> 5.45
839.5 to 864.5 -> 5.49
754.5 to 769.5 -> 5.47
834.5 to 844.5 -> 5.55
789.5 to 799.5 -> 5.53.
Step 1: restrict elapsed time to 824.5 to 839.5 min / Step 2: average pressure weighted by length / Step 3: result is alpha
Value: 5.58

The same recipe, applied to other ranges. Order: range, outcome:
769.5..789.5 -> 5.38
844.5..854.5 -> 5.49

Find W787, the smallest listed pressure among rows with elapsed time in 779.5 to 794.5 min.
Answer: 5.358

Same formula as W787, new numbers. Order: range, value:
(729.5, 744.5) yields 5.406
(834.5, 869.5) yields 5.362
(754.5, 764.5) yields 5.454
